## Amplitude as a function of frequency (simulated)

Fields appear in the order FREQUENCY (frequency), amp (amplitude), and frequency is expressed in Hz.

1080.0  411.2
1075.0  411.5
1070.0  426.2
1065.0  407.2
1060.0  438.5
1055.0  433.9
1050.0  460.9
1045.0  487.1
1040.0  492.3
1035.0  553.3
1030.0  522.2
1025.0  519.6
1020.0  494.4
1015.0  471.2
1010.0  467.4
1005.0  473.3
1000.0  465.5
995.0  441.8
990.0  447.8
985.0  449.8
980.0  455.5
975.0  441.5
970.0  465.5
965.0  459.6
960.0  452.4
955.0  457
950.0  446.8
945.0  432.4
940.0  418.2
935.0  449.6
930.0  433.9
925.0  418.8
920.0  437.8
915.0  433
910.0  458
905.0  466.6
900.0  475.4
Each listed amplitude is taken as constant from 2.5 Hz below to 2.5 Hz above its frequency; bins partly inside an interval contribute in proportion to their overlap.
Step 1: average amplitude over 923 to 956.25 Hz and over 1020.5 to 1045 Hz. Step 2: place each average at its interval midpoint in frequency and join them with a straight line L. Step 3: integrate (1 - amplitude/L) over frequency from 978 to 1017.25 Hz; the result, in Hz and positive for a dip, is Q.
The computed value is 2.2 Hz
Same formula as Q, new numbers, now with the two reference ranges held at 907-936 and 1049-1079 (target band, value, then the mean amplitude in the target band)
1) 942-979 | -1.3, 450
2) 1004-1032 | -4.0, 492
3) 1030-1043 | -2.8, 521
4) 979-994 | -0.6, 450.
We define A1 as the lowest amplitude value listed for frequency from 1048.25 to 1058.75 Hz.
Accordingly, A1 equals 433.9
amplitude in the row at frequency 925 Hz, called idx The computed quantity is 418.8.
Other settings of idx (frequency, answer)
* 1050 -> 460.9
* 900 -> 475.4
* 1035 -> 553.3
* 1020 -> 494.4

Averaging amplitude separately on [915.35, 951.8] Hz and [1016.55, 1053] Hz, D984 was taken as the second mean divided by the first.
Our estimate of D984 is 1.16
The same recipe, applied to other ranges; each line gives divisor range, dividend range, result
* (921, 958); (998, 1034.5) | 1.13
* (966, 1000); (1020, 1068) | 1.06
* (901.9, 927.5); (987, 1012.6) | 1.03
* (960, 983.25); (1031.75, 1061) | 1.06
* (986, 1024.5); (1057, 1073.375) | 0.90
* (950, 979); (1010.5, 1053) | 1.10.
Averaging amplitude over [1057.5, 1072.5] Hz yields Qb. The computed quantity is 424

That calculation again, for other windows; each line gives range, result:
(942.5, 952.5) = 440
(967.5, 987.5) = 453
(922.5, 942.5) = 430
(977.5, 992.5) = 451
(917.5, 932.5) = 430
